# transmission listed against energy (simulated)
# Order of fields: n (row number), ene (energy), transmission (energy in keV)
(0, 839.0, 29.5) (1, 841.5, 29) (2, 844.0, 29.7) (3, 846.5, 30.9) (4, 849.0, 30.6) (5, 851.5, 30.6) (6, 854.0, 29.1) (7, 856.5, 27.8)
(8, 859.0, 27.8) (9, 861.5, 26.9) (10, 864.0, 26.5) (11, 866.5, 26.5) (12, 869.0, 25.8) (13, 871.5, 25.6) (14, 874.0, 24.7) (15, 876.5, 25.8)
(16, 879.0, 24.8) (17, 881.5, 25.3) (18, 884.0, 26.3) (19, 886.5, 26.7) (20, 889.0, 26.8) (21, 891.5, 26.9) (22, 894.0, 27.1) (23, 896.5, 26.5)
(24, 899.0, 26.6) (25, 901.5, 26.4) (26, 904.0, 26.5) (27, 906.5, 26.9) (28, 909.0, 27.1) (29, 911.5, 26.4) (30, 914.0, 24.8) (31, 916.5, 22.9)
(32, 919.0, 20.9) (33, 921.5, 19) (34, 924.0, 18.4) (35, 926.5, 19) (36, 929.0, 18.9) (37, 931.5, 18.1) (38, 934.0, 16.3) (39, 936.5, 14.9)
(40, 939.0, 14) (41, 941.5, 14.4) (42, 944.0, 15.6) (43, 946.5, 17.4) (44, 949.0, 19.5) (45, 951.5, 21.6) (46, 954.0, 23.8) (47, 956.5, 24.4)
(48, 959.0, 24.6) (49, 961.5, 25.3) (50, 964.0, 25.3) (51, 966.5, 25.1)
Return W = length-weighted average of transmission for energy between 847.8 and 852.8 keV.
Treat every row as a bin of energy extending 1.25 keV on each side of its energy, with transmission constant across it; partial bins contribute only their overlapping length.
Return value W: 30.6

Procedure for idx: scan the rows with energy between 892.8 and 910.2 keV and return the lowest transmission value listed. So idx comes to 26.4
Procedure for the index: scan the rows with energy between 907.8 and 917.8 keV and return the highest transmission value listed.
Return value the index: 27.1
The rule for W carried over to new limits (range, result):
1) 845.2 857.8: 29.8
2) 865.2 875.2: 25.7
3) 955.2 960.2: 24.5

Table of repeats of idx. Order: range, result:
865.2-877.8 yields 24.7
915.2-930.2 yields 18.4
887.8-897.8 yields 26.5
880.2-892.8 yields 25.3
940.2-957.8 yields 14.4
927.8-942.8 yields 14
